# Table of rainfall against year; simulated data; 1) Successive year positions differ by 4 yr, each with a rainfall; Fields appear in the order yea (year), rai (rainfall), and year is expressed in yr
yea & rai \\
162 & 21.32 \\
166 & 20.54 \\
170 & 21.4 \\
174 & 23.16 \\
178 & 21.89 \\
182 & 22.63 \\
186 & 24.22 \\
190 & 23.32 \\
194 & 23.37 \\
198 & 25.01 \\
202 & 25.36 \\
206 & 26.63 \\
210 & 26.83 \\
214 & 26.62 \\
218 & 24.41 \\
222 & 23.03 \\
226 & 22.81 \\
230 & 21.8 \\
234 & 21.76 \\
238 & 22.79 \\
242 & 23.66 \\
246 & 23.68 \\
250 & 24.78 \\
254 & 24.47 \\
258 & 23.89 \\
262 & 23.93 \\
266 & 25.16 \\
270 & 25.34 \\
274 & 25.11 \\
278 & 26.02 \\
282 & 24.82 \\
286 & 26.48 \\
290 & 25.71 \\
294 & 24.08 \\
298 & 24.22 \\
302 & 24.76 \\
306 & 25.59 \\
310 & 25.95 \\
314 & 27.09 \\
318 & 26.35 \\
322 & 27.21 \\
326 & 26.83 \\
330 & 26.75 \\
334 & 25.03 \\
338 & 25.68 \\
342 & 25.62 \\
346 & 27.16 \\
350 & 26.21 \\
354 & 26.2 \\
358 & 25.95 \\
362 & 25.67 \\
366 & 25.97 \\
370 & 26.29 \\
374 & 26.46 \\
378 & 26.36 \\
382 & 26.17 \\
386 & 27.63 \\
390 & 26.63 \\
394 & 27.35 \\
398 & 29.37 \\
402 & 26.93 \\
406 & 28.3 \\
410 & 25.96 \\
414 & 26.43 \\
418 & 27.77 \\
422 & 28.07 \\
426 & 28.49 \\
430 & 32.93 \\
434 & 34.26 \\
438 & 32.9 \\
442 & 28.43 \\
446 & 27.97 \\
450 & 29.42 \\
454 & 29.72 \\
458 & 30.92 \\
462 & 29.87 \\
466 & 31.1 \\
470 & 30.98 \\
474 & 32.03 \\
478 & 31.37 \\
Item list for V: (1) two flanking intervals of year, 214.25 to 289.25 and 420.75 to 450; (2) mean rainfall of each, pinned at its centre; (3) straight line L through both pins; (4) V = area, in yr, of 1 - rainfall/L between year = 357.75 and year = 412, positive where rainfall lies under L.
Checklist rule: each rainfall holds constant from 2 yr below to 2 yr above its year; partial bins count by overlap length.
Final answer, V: 3.6 yr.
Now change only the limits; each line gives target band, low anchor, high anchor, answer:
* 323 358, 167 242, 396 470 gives 1.2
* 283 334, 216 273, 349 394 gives -1.7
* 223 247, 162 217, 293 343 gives 1.8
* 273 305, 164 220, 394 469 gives 1.2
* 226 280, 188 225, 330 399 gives 2.9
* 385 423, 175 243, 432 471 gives 2.4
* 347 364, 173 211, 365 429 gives 0.4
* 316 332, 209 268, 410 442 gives -0.1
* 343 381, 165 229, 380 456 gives 1.7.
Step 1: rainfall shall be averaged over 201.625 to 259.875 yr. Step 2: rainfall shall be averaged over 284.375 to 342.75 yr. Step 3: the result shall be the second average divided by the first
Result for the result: 1.07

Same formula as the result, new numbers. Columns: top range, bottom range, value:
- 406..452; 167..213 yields 1.22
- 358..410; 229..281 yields 1.11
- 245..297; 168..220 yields 1.03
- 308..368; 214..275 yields 1.10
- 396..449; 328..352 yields 1.11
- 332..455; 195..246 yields 1.14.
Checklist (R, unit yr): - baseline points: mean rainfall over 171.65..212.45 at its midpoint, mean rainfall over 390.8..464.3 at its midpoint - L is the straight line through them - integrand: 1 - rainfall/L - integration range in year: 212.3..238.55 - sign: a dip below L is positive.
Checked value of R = 1.7 yr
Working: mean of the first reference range 24.2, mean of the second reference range 29.1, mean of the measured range 23.3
